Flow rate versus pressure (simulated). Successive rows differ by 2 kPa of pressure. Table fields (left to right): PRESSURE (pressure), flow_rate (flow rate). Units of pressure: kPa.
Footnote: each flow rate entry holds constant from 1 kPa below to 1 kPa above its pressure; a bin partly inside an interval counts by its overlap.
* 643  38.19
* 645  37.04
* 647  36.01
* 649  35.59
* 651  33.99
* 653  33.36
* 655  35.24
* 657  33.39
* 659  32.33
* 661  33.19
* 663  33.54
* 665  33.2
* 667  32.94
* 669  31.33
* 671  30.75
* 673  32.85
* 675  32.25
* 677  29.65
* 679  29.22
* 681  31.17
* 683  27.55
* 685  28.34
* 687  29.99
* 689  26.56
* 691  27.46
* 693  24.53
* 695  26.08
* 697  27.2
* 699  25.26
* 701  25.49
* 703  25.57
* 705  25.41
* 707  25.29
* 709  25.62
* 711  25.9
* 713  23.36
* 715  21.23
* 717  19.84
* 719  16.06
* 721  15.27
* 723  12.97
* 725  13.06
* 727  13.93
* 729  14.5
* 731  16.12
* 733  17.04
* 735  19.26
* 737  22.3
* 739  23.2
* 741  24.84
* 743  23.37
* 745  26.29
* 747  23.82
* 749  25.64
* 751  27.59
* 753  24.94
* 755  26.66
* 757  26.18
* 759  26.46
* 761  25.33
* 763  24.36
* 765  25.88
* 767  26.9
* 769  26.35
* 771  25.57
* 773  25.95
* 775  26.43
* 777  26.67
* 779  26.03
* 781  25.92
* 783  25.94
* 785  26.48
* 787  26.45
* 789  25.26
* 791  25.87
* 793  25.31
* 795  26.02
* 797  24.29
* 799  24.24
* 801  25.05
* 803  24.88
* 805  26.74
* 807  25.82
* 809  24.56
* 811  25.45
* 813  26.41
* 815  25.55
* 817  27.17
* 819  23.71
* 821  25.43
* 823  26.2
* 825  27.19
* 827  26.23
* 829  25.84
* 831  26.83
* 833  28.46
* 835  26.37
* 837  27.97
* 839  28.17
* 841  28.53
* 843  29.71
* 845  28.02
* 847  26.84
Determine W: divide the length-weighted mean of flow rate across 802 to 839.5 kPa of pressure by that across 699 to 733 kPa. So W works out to 1.31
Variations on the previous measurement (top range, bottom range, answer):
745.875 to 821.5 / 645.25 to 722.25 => 0.90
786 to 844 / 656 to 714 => 0.91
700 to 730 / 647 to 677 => 0.61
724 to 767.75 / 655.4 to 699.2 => 0.75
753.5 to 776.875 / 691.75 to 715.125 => 1.03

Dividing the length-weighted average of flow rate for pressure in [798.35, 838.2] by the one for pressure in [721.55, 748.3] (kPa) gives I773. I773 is 1.3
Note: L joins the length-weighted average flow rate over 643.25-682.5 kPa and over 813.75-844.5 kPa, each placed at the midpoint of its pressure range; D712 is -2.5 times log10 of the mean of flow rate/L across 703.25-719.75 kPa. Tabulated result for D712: 0.33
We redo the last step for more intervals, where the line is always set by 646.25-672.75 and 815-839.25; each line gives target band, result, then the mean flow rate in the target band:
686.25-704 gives 0.21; 26.4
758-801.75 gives 0.11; 25.8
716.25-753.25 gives 0.45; 19.9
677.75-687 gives 0.12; 29.2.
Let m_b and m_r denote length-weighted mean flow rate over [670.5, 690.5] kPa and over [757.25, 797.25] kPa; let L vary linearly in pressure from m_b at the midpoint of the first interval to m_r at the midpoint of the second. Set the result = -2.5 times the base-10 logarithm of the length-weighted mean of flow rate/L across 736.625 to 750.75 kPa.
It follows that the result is 0.12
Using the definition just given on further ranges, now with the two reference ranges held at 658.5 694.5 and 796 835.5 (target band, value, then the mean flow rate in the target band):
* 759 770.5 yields 0.07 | 25.8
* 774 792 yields 0.03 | 26.1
